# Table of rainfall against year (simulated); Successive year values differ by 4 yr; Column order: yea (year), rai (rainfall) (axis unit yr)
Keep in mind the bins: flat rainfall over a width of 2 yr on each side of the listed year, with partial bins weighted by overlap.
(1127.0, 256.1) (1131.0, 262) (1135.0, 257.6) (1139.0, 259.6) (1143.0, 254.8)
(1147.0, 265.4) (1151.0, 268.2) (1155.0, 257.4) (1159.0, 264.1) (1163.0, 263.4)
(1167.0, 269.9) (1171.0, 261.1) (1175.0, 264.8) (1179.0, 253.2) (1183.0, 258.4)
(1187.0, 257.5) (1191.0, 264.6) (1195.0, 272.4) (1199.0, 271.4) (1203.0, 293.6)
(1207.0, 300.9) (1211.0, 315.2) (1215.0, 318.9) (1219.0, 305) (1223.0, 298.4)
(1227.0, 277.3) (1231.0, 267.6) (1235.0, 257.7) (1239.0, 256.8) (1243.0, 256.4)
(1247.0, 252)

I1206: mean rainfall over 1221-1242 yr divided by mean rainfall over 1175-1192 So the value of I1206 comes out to 1.05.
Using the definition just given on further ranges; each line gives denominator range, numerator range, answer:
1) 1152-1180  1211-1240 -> 1.09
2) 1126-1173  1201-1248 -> 1.08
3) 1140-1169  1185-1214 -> 1.08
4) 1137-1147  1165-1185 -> 1.01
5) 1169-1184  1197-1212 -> 1.13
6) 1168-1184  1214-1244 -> 1.07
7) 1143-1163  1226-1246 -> 1.00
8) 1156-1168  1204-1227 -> 1.15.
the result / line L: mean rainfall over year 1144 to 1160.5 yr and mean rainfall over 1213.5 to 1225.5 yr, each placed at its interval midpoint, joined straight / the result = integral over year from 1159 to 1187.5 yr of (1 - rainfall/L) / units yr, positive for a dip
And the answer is 1.5 yr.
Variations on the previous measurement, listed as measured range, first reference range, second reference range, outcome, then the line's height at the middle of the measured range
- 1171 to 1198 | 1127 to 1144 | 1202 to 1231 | 2.00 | 283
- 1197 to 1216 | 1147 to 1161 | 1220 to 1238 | -1.87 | 272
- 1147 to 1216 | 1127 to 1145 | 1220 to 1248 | -2.58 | 263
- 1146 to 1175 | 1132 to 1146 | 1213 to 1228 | 0.58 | 270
